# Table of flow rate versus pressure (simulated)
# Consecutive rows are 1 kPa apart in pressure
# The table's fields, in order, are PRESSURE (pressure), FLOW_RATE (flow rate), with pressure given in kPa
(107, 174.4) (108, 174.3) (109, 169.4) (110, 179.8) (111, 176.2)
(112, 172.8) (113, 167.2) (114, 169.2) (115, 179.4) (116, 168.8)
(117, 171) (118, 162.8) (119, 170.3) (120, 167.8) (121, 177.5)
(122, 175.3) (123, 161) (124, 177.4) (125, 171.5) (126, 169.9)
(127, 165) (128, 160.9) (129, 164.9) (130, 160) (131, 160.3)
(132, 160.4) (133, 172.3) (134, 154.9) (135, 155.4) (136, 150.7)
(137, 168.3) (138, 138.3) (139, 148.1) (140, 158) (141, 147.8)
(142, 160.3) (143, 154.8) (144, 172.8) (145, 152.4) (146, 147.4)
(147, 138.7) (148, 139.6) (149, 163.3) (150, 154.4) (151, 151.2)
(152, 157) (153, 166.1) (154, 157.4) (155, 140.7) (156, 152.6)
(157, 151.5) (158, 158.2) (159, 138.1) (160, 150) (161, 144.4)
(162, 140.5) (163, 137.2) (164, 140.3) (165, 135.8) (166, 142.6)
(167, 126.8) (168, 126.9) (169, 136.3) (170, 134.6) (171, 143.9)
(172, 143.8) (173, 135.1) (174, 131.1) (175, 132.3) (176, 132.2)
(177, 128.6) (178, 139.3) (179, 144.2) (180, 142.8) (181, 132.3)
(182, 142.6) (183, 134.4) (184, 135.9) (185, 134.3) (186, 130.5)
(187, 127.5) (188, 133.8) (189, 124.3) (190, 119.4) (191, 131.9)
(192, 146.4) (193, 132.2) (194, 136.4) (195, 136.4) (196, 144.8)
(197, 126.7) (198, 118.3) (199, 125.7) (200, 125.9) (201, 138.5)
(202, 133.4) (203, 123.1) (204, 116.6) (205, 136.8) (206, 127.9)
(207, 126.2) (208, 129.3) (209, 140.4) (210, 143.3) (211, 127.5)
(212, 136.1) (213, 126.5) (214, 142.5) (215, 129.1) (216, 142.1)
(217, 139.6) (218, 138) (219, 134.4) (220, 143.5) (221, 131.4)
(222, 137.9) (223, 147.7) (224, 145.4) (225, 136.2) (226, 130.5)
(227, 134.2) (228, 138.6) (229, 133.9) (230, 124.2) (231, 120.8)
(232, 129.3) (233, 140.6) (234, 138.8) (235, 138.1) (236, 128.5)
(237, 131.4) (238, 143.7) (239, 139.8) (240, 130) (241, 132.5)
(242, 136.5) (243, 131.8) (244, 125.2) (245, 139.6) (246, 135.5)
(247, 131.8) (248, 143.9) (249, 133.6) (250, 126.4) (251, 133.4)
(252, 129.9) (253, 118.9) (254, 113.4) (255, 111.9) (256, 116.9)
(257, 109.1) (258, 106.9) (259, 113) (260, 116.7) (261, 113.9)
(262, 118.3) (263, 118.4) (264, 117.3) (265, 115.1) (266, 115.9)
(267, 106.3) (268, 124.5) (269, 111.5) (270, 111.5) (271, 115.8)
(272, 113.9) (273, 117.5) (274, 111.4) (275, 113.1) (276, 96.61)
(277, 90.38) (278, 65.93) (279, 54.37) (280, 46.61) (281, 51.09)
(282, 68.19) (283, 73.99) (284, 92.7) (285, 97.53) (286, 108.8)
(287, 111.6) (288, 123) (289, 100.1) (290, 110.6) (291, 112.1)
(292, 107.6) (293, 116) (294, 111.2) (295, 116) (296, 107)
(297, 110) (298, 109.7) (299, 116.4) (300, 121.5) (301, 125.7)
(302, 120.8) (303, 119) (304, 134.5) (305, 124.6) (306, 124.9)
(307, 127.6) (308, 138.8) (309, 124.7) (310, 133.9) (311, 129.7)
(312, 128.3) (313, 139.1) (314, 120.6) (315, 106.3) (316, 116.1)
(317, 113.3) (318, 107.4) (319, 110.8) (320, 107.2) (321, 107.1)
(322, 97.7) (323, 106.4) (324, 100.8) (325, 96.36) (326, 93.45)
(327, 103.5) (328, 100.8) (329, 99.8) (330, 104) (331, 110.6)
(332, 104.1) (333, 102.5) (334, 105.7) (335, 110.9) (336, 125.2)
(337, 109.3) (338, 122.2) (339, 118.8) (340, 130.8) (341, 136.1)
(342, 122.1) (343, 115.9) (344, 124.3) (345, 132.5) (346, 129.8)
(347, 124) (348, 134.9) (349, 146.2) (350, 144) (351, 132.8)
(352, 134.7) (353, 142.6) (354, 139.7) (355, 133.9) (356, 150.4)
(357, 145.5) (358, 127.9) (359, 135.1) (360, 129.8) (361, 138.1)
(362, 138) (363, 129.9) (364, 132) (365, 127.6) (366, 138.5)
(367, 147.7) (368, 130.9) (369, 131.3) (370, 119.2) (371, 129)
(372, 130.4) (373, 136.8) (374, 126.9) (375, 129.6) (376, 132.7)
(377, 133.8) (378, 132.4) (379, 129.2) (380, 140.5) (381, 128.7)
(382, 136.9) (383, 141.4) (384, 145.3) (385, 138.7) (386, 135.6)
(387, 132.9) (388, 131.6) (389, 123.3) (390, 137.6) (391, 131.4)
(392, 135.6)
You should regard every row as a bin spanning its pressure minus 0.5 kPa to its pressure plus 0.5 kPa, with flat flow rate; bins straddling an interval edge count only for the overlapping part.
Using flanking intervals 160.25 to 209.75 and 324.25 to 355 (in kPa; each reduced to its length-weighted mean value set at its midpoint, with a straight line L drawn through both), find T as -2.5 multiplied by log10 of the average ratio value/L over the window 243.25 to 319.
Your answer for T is 0.11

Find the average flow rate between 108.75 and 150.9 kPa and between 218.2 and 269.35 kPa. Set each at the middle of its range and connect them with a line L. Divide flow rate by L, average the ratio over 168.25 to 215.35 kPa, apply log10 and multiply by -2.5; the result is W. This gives 0.08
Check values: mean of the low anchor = 163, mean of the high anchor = 128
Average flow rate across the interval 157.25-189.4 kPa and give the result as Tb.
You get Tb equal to 137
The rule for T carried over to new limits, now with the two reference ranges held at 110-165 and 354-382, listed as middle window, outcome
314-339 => 0.28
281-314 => 0.23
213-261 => 0.13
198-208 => 0.19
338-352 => 0.05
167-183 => 0.14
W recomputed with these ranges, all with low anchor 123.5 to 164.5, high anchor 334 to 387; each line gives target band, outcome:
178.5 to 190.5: 0.131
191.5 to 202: 0.125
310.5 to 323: 0.188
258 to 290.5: 0.359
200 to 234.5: 0.101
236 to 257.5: 0.118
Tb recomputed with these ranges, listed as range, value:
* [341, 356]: 133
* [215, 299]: 118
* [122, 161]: 157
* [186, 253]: 133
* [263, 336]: 108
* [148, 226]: 138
